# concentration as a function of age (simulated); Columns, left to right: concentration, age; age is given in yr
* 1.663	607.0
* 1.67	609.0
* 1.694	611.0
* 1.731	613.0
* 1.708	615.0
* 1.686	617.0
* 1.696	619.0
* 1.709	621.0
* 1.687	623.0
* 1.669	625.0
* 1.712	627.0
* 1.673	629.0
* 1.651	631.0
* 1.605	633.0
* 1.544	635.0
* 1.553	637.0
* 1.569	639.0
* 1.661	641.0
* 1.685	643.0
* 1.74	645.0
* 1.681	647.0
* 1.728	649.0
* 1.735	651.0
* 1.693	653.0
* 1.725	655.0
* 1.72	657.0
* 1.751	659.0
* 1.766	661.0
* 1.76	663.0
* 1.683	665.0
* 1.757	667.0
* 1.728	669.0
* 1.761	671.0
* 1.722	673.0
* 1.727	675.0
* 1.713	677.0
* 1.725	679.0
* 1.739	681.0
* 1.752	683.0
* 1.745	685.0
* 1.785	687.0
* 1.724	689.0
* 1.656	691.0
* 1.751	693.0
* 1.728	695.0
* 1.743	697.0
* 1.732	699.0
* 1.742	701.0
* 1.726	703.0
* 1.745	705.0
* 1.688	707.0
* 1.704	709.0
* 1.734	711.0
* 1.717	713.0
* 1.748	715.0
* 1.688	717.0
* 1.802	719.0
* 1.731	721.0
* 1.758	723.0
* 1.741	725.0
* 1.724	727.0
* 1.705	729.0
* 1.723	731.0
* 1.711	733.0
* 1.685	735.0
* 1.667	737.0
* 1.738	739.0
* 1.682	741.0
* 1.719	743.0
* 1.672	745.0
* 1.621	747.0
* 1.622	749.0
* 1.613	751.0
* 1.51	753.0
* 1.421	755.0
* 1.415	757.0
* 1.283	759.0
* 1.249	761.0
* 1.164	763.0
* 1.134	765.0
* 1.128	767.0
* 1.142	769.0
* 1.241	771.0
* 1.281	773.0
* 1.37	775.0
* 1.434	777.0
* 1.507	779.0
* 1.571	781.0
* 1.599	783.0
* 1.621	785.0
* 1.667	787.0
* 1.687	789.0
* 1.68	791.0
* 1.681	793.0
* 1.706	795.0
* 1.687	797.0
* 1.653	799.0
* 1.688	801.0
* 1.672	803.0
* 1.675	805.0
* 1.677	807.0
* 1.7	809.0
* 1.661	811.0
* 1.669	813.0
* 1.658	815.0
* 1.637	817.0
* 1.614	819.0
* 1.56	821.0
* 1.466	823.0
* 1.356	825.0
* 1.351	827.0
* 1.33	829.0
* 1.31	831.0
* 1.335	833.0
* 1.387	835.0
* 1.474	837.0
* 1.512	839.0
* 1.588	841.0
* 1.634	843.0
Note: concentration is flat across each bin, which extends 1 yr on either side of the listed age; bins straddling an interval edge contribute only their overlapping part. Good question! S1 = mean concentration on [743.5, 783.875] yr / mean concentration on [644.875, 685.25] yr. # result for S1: 0.81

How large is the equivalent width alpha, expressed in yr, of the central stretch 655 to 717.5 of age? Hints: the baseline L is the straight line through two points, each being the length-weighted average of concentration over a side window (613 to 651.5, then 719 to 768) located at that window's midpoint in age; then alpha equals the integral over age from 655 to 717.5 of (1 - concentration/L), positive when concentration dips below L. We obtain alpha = -4.4 yr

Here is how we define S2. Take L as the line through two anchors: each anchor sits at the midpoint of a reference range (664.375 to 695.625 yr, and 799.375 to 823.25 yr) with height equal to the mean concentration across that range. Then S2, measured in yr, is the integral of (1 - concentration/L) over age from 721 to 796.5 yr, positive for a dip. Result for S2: 6.3 yr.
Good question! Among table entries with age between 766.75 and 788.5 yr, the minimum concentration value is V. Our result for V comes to 1.128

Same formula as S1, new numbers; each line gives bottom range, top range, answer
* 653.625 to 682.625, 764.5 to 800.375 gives 0.86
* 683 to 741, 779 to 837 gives 0.91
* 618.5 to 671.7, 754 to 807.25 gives 0.88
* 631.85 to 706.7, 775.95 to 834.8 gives 0.92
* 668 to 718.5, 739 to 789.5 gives 0.84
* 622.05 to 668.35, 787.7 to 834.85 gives 0.94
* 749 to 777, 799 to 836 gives 1.17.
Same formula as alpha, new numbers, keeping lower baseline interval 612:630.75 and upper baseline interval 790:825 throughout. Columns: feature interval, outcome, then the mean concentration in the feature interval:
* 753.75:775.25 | 5.2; 1.26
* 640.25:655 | -0.2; 1.71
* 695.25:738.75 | -1.5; 1.72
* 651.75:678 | -0.8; 1.73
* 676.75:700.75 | -0.8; 1.73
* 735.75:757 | 0.6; 1.62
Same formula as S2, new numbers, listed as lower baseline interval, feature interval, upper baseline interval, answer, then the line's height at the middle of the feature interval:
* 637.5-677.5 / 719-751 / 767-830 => -1.52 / 1.62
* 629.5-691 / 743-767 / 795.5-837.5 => 2.77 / 1.61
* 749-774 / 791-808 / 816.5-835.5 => -3.67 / 1.38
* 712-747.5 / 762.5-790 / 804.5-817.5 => 4.68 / 1.69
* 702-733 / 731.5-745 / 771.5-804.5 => -0.09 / 1.69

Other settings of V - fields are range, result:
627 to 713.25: 1.544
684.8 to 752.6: 1.613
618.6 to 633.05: 1.605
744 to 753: 1.51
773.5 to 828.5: 1.351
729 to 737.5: 1.667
